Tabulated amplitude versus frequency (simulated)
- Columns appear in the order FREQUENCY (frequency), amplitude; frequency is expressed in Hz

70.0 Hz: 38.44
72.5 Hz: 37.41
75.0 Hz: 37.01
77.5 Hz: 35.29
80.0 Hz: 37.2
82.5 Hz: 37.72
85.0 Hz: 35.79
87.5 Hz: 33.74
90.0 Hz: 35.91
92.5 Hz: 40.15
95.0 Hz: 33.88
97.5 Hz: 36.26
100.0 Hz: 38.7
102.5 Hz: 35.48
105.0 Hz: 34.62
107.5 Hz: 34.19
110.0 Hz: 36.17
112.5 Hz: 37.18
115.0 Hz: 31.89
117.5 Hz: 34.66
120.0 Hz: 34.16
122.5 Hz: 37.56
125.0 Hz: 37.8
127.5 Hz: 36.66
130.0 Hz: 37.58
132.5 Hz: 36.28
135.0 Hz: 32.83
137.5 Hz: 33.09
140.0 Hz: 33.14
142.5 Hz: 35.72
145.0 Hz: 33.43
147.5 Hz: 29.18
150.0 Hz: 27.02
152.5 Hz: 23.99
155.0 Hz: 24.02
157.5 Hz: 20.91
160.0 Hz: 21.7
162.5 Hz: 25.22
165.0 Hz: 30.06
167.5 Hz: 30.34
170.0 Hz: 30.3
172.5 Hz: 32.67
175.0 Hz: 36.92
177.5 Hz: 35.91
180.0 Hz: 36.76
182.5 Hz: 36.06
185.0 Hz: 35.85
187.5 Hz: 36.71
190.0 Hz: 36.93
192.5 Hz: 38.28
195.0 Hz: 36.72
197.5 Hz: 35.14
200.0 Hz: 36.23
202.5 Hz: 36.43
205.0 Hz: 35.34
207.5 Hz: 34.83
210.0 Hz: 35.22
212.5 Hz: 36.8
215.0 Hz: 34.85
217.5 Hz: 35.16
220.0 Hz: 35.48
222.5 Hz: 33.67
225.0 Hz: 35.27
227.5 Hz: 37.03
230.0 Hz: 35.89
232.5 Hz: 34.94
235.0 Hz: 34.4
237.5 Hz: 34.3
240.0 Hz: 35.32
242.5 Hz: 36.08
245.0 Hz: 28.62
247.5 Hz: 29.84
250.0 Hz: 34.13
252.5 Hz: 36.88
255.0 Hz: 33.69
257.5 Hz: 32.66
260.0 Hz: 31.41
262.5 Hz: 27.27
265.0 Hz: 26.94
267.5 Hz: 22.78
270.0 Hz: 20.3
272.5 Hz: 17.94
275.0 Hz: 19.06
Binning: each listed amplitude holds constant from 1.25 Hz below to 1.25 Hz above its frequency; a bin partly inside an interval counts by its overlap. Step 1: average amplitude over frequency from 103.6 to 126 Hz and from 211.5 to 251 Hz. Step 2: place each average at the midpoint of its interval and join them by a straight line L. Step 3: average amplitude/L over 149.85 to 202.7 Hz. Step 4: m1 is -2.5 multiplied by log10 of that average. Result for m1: 0.092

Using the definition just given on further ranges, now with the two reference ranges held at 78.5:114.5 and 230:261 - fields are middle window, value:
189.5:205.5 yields -0.06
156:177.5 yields 0.21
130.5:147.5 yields 0.05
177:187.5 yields -0.05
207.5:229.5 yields -0.04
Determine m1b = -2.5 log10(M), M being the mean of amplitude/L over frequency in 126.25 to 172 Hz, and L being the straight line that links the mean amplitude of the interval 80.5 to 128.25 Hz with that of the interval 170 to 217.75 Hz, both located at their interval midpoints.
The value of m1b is 0.19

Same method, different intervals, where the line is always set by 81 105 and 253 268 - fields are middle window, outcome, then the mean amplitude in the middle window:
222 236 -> -0.14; 35.3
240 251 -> -0.07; 32.5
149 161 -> 0.40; 23.5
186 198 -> -0.14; 36.8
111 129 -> -0.01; 35.7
